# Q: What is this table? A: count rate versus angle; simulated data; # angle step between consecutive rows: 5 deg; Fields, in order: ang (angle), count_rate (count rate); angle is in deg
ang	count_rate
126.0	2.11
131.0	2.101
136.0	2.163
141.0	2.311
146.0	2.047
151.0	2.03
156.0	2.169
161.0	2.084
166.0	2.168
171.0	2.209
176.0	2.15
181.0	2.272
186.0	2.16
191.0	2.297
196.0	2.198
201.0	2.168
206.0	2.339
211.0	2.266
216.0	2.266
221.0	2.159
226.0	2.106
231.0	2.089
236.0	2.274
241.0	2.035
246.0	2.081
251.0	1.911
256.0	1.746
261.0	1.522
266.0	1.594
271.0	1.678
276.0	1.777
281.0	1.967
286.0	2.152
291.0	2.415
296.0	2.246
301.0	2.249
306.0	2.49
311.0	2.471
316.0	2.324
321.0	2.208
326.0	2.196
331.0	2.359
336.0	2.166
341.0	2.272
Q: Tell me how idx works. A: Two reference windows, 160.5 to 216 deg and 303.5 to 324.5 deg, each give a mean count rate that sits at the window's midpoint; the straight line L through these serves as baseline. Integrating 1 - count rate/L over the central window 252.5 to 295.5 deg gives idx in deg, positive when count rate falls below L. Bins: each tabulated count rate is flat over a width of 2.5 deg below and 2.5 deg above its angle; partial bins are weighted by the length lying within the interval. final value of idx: 8.2 deg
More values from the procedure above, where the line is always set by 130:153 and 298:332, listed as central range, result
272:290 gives 2.4 deg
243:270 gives 5.9 deg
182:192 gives -0.2 deg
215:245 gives 1.2 deg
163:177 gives -0.1 deg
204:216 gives -0.5 deg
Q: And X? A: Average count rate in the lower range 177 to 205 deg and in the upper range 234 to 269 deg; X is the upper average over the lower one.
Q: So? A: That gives 0.84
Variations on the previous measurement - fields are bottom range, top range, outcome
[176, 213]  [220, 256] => 0.92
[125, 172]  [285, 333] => 1.08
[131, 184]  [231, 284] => 0.87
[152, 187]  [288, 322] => 1.08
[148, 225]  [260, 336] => 0.97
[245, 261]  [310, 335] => 1.25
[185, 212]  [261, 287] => 0.80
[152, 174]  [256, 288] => 0.83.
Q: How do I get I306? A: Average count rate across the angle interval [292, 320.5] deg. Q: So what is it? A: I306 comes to 2.35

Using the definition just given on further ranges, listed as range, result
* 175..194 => 2.22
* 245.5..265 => 1.77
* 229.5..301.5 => 1.97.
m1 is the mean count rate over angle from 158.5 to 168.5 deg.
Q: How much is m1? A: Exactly 2.13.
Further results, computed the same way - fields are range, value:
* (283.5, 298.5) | 2.27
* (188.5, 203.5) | 2.22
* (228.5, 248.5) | 2.12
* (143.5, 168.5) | 2.1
